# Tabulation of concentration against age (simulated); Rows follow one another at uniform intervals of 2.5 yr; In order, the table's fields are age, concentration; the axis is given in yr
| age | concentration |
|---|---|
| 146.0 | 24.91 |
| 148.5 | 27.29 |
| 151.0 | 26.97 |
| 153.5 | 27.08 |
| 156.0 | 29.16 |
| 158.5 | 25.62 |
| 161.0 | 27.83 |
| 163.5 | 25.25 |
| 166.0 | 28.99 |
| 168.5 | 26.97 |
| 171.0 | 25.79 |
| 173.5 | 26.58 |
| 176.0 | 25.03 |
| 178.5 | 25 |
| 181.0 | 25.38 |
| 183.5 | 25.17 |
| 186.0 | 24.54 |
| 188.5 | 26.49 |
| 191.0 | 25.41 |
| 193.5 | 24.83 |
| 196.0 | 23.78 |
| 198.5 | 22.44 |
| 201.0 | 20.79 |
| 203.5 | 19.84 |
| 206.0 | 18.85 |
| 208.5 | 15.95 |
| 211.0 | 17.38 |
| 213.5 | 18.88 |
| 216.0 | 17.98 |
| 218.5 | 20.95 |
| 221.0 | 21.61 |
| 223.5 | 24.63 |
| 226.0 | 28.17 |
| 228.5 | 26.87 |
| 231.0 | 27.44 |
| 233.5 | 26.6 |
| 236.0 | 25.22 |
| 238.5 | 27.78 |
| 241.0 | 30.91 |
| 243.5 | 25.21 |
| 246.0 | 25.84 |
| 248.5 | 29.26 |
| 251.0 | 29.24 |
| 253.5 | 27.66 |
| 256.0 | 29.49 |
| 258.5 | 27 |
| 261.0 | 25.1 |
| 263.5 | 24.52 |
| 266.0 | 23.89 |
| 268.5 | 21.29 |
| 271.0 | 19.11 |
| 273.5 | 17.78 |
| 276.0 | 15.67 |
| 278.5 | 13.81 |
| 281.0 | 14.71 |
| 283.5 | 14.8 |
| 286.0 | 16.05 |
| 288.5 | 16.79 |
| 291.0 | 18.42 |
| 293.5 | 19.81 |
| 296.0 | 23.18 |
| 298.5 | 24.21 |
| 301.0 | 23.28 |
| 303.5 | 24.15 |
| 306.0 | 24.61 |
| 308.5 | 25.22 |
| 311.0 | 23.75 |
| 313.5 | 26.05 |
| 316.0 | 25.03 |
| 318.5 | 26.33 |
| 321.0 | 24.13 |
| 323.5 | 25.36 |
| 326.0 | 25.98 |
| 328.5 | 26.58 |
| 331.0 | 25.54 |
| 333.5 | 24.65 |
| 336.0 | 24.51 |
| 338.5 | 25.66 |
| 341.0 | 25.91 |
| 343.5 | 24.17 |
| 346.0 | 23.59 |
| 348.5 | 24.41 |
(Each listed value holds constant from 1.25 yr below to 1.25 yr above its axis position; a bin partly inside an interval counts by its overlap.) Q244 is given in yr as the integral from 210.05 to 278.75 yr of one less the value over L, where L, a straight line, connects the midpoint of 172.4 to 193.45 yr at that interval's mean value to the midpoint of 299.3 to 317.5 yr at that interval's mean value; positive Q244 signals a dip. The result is 2.57 yr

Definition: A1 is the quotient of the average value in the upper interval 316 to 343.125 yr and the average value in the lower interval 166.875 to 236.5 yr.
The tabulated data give 1.08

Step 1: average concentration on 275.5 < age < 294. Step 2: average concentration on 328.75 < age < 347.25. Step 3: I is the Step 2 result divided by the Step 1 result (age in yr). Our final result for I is 1.55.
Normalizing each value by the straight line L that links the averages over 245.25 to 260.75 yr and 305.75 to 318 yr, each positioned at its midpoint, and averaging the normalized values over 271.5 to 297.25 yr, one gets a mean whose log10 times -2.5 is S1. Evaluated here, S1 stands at 0.466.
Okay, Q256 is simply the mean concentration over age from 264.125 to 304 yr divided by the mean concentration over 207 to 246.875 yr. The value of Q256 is 0.81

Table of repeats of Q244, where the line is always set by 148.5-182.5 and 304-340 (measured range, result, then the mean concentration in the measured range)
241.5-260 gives -1.37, 27.8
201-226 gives 5.84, 20.1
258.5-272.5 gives 1.45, 23.1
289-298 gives 1.77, 20.5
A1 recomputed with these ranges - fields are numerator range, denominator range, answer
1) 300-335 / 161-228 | 1.07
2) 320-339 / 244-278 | 1.05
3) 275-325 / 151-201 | 0.83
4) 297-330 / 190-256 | 1.04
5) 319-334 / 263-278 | 1.28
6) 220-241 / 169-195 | 1.04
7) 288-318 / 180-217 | 1.06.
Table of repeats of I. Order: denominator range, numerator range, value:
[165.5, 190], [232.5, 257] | 1.07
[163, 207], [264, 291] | 0.72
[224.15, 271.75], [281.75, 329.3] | 0.86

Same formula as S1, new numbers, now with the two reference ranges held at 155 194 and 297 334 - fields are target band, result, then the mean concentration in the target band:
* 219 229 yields 0.04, 24.9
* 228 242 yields -0.07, 27.4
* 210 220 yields 0.34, 18.9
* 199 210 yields 0.33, 19.1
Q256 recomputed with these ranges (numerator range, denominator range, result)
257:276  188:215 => 1.05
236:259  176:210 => 1.21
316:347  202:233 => 1.16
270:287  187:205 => 0.68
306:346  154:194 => 0.96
